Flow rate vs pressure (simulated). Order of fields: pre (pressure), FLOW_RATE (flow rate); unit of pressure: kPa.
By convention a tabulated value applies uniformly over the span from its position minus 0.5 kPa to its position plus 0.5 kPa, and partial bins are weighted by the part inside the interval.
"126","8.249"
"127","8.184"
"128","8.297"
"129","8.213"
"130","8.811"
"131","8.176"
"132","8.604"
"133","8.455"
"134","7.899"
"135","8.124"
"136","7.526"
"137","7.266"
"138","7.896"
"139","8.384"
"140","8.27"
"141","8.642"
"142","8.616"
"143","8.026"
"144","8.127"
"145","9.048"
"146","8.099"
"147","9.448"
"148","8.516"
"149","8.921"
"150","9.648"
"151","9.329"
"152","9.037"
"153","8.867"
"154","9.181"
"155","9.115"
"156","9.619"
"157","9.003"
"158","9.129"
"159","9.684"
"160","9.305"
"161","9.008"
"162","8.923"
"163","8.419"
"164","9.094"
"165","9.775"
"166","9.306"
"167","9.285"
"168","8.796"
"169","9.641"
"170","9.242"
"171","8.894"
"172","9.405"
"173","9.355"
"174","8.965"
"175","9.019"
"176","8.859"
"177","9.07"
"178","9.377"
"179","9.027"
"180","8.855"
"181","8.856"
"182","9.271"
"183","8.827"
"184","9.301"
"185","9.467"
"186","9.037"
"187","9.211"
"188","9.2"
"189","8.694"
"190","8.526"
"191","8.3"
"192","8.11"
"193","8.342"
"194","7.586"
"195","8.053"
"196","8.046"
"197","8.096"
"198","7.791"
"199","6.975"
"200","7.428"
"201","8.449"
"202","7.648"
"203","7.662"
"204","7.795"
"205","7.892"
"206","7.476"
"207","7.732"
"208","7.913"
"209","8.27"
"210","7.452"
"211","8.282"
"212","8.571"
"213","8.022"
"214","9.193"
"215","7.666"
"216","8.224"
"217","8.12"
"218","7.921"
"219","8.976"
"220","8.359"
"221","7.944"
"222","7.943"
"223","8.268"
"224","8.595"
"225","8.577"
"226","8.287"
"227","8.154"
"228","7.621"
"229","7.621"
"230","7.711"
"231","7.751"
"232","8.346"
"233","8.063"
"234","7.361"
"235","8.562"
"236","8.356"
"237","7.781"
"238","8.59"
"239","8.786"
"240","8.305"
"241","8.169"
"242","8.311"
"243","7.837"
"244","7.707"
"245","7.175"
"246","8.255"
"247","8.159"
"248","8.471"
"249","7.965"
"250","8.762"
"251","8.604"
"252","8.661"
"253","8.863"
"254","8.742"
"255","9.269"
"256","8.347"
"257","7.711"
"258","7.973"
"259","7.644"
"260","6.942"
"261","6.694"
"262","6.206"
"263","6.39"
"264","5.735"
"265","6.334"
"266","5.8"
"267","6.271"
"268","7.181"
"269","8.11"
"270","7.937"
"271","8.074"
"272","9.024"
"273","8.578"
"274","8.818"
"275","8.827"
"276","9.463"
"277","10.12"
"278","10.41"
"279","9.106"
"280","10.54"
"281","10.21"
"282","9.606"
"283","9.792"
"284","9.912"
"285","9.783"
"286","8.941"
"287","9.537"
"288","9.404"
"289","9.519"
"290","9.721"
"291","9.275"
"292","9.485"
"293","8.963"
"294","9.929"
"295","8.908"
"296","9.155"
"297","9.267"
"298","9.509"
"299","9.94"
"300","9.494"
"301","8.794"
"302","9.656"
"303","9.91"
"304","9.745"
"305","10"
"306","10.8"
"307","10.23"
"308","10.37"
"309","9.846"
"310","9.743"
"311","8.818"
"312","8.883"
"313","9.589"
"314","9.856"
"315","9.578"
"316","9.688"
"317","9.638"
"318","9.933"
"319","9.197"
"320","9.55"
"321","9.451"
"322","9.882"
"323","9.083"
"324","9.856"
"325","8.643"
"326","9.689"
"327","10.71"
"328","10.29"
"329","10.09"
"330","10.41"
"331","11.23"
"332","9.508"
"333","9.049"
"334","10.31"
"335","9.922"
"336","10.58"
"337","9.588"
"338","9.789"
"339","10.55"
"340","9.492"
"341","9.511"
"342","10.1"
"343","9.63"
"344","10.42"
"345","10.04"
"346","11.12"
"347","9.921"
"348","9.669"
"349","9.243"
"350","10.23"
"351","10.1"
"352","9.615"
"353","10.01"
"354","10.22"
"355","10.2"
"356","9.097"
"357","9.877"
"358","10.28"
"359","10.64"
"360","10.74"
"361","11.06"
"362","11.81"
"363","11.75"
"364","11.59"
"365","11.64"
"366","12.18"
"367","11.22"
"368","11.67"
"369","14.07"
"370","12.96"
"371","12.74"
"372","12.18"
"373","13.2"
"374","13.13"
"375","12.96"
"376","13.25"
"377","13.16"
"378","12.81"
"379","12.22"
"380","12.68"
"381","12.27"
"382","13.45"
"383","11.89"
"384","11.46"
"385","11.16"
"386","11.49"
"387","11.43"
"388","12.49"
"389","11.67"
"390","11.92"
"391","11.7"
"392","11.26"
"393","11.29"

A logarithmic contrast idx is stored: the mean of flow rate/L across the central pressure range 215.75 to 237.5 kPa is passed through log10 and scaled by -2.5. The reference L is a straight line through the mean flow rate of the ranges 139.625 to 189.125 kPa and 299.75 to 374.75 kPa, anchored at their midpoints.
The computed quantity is 0.17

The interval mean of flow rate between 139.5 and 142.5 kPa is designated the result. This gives 8.51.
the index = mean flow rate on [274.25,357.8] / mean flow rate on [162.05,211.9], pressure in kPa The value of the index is 1.1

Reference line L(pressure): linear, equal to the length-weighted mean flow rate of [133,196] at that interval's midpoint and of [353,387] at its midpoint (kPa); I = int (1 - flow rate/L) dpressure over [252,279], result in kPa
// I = 6.19 kPa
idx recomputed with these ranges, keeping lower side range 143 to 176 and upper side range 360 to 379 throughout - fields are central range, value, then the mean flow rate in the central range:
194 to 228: 0.22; 8.04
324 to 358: 0.19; 9.97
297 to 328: 0.18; 9.67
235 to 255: 0.24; 8.32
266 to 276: 0.32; 8.05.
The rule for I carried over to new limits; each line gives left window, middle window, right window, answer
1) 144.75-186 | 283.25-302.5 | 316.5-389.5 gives 1.6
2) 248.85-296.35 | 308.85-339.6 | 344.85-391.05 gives 1.2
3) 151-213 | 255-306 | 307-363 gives 4.0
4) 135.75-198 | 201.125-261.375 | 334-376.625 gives 9.0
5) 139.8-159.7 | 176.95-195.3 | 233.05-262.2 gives -0.4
